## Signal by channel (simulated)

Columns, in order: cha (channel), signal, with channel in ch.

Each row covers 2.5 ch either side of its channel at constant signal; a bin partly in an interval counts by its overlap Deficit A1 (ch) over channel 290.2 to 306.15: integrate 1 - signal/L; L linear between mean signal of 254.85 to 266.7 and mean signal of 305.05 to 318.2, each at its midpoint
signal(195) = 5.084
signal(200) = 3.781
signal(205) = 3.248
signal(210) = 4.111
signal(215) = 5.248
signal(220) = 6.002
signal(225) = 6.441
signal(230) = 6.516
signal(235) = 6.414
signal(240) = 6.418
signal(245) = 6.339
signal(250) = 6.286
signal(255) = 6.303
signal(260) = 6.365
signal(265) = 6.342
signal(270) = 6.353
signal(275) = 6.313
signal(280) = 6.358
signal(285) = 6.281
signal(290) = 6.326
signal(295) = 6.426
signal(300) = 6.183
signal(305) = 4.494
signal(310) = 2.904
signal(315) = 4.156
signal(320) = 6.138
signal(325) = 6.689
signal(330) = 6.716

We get -4.8 ch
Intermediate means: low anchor 6.34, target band 5.89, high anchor 3.85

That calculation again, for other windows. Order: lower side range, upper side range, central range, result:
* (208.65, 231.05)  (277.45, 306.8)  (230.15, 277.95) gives -4.1 ch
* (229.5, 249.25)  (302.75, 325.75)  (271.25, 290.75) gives -3.0 ch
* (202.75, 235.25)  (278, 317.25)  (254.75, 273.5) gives -3.4 ch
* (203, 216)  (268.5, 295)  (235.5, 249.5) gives -3.4 ch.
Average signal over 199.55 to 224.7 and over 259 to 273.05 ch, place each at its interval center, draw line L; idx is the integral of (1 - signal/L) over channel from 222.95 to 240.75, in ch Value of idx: -3.8 ch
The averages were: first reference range 4.71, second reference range 6.35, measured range 6.45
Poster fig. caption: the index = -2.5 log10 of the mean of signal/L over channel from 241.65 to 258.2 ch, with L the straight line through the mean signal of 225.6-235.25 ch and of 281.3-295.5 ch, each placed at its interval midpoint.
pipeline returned 0.02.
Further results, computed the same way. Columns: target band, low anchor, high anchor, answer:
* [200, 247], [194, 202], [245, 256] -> -0.037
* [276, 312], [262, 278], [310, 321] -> -0.044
